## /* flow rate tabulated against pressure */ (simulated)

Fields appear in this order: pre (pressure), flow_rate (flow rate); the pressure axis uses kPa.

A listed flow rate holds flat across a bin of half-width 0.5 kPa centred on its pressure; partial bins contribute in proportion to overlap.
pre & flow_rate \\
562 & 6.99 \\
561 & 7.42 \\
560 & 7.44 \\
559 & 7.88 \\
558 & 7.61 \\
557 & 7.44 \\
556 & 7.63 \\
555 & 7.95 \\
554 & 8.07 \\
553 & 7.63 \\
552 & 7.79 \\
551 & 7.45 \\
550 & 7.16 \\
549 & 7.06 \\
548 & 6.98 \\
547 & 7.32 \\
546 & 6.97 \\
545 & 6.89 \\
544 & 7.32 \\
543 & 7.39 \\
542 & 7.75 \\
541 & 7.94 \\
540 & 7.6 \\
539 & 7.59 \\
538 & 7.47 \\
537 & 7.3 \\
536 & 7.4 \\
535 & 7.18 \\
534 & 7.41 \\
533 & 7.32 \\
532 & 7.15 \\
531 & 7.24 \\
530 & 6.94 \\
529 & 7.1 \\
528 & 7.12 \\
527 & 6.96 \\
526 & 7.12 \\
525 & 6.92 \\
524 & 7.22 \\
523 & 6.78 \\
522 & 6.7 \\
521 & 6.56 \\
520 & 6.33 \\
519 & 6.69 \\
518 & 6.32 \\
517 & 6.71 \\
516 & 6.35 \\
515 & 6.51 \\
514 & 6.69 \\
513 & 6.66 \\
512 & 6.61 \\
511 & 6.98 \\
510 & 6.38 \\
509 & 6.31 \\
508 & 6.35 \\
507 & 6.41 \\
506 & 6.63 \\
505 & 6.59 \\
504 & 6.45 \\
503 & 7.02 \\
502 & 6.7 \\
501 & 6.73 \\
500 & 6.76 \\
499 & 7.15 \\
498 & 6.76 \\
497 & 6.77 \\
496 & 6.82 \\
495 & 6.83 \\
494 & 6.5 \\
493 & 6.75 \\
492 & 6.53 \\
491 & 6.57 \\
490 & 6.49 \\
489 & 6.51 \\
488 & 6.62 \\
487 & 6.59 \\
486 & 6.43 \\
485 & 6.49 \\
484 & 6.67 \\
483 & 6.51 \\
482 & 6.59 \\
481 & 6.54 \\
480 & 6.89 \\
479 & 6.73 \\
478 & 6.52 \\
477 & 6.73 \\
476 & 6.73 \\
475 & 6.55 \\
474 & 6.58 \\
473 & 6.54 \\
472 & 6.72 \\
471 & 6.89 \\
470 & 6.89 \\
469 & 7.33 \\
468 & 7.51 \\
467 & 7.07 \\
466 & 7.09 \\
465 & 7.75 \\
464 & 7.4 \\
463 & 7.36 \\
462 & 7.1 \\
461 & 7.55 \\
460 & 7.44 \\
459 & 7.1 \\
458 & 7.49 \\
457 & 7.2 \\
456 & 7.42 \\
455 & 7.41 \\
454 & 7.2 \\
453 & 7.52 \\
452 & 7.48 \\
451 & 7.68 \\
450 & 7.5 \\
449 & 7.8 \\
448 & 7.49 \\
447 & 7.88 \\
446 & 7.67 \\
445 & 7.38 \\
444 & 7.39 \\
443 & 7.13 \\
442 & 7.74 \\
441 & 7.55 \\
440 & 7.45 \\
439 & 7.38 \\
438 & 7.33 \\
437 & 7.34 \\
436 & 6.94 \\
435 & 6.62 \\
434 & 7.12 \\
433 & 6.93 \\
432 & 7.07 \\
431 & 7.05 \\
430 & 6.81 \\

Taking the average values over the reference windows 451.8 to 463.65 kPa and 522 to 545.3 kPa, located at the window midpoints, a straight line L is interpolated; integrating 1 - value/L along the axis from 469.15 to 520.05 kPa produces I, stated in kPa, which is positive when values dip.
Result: 4.7 kPa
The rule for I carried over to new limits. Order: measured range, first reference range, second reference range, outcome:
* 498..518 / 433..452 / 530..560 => 2.1 kPa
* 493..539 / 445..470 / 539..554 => 3.6 kPa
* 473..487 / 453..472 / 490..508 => 0.8 kPa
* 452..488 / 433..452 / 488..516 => 0.3 kPa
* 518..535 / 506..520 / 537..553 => -0.2 kPa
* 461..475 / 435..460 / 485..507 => 0.0 kPa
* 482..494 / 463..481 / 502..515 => 0.4 kPa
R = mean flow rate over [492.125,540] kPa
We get 6.84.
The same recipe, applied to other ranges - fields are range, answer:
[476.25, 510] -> 6.63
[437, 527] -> 6.94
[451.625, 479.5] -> 7.12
